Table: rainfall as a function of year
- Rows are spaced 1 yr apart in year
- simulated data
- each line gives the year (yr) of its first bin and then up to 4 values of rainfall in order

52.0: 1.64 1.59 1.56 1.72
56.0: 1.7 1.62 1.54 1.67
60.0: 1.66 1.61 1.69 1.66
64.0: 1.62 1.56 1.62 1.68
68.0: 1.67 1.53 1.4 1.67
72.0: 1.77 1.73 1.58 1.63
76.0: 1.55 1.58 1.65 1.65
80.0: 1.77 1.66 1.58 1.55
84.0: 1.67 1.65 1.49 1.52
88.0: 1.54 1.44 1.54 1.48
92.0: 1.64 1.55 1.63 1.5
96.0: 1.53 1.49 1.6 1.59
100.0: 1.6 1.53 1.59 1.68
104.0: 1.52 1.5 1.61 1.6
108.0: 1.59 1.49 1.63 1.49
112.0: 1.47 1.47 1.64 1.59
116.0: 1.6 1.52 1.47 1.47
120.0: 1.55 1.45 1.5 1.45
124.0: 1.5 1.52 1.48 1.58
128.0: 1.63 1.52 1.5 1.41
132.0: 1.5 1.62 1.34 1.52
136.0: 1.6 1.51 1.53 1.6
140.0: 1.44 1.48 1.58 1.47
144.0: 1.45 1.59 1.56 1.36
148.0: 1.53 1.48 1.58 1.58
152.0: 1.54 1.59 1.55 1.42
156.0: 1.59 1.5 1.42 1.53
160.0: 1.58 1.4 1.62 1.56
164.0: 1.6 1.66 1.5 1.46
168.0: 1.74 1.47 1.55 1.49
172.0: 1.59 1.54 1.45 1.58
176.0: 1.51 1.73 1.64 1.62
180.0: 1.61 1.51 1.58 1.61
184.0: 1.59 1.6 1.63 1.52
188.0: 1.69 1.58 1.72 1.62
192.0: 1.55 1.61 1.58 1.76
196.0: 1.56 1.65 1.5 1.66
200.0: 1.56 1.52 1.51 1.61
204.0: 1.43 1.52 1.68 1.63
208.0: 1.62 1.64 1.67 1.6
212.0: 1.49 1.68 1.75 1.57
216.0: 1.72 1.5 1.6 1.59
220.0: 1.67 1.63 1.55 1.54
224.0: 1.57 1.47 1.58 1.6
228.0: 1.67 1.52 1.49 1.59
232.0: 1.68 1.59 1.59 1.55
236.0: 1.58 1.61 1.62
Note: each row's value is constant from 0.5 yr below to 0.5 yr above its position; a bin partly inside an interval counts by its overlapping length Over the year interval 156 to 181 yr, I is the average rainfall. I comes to 1.56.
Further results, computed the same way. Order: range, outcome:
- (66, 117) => 1.58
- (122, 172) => 1.52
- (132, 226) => 1.57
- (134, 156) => 1.52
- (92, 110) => 1.57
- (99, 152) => 1.53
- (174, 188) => 1.59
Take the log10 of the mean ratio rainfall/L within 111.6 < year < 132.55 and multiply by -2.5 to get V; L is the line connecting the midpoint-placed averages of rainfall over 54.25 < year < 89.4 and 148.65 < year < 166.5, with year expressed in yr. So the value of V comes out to 0.04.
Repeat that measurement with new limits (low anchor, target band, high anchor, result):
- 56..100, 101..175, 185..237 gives 0.05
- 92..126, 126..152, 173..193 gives 0.03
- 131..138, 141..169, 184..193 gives 0.01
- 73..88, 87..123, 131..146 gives 0.02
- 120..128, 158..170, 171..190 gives 0.01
